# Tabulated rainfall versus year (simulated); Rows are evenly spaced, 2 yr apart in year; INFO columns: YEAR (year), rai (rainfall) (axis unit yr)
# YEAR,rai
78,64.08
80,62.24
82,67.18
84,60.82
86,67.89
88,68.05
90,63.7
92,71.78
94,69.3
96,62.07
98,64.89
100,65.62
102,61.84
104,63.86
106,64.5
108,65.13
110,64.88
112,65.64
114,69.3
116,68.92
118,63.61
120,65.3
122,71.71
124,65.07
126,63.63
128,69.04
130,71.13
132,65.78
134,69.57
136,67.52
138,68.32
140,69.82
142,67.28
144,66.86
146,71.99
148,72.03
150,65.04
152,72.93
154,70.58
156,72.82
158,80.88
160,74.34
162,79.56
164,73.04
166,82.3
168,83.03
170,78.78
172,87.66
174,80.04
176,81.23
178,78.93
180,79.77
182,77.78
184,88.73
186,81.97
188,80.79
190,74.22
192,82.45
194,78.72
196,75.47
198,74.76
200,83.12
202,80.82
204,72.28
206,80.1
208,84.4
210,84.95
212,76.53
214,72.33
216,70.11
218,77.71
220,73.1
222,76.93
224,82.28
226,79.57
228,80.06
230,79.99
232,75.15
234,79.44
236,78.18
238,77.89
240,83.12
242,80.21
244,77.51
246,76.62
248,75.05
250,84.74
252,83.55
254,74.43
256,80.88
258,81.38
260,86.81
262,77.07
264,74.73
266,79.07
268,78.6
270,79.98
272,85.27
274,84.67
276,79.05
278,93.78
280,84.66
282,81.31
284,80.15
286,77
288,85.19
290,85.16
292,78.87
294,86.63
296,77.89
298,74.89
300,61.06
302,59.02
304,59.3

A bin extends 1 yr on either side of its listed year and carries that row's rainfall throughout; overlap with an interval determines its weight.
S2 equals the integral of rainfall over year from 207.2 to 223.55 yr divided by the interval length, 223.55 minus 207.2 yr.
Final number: 77.1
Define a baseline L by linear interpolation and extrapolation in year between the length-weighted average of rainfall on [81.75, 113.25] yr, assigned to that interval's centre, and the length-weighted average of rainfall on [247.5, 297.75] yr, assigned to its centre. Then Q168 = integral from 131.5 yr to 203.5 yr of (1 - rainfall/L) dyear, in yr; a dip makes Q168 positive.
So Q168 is -4.3 yr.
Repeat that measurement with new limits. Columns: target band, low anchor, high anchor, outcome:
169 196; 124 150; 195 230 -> -2.4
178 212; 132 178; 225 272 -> -1.5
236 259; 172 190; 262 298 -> 0.5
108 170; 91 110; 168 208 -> 1.3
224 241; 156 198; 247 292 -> 0.3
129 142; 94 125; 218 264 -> -0.1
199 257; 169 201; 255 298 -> 1.6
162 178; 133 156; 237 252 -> -1.9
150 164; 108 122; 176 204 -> -0.1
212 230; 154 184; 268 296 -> 0.9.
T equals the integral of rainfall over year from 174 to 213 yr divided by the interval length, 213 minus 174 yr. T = 79.8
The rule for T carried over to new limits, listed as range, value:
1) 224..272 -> 79.5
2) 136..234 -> 77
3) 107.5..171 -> 70.5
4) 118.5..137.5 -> 67.6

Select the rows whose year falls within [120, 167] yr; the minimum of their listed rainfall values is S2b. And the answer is 63.63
